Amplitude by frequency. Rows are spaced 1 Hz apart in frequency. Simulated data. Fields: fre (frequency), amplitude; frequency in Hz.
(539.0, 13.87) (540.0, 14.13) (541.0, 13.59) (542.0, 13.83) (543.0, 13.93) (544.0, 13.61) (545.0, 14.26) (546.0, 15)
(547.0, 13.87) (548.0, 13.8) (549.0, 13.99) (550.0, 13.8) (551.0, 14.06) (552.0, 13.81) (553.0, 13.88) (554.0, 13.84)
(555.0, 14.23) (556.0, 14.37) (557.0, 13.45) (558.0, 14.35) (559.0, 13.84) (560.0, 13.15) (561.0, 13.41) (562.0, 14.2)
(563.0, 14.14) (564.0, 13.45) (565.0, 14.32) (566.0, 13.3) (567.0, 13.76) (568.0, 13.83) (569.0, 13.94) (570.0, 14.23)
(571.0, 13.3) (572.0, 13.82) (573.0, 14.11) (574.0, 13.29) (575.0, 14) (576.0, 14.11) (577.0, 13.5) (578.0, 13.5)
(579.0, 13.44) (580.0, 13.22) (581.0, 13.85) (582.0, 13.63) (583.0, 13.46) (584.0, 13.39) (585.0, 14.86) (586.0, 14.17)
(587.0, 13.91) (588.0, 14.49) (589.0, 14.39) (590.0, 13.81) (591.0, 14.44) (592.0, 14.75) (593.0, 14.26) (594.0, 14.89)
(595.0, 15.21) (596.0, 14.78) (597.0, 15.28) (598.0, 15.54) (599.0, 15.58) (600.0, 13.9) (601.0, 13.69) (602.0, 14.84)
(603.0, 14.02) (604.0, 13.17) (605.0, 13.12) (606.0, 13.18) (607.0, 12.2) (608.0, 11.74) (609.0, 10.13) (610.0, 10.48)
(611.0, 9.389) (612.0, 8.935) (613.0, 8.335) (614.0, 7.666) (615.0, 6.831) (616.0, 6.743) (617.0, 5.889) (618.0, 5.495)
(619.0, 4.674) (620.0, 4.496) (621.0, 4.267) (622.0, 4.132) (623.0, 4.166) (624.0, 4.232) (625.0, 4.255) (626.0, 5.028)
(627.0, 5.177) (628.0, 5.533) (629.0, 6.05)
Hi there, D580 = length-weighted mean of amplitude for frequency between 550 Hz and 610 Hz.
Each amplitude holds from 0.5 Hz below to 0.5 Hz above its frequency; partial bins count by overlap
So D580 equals 13.8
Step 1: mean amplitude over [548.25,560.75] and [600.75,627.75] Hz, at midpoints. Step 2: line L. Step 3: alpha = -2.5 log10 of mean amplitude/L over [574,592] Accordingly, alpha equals -0.24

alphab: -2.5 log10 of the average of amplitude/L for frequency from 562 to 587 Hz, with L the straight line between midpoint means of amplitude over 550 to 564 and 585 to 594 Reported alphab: 0.03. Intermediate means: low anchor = 13.9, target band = 13.8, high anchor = 14.3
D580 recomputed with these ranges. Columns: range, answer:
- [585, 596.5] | 14.5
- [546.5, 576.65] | 13.9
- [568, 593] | 13.9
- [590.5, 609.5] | 13.9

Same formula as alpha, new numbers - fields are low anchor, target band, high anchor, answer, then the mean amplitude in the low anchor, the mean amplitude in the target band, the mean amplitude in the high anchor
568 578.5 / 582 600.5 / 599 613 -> -0.126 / 13.8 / 14.5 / 12.2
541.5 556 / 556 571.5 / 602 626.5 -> -0.094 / 14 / 13.8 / 8.16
